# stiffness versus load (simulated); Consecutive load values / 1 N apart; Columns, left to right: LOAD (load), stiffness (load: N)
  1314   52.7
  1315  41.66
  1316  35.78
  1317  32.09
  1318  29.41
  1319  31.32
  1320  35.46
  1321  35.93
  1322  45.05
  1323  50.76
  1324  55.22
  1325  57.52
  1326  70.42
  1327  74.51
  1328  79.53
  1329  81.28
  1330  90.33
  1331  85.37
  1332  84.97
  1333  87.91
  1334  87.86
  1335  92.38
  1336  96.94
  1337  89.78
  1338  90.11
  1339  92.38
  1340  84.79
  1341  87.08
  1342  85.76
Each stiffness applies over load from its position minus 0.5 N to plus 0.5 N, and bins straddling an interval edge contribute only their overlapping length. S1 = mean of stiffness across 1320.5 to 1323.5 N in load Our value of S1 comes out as 43.9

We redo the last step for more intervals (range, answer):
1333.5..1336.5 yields 92.4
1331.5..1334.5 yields 86.9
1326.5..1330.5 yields 81.4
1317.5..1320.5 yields 32.1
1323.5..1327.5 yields 64.4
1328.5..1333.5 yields 86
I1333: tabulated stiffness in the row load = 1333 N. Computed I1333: 87.91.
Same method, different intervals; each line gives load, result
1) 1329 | 81.28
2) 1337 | 89.78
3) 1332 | 84.97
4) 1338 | 90.11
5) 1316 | 35.78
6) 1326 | 70.42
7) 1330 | 90.33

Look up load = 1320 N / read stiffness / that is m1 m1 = 35.46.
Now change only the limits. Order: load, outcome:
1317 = 32.09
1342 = 85.76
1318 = 29.41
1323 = 50.76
